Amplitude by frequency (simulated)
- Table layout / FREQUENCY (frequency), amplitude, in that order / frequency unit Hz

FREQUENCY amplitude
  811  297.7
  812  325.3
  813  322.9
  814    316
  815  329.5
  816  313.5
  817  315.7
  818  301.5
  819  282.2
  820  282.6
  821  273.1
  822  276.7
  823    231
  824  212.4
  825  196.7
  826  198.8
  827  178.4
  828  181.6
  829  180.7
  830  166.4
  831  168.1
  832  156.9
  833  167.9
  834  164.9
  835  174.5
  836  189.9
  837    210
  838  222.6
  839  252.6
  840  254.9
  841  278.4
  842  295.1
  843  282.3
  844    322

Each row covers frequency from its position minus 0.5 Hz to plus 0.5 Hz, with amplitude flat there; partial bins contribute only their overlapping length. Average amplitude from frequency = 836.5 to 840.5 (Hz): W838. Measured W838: 235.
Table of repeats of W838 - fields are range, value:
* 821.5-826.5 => 223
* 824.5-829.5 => 187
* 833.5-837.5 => 185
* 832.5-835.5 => 169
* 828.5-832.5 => 168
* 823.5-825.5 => 205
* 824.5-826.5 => 198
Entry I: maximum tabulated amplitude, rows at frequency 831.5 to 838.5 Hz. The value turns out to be 222.6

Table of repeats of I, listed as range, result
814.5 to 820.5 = 329.5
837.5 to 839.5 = 252.6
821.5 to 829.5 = 276.7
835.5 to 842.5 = 295.1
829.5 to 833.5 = 168.1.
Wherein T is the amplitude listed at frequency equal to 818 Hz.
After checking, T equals 301.5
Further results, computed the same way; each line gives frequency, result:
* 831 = 168.1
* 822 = 276.7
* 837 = 210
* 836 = 189.9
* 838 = 222.6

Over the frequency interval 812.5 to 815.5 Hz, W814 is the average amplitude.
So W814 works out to 323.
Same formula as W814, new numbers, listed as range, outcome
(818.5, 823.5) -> 269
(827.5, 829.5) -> 181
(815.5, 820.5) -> 299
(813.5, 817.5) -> 319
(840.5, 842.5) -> 287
